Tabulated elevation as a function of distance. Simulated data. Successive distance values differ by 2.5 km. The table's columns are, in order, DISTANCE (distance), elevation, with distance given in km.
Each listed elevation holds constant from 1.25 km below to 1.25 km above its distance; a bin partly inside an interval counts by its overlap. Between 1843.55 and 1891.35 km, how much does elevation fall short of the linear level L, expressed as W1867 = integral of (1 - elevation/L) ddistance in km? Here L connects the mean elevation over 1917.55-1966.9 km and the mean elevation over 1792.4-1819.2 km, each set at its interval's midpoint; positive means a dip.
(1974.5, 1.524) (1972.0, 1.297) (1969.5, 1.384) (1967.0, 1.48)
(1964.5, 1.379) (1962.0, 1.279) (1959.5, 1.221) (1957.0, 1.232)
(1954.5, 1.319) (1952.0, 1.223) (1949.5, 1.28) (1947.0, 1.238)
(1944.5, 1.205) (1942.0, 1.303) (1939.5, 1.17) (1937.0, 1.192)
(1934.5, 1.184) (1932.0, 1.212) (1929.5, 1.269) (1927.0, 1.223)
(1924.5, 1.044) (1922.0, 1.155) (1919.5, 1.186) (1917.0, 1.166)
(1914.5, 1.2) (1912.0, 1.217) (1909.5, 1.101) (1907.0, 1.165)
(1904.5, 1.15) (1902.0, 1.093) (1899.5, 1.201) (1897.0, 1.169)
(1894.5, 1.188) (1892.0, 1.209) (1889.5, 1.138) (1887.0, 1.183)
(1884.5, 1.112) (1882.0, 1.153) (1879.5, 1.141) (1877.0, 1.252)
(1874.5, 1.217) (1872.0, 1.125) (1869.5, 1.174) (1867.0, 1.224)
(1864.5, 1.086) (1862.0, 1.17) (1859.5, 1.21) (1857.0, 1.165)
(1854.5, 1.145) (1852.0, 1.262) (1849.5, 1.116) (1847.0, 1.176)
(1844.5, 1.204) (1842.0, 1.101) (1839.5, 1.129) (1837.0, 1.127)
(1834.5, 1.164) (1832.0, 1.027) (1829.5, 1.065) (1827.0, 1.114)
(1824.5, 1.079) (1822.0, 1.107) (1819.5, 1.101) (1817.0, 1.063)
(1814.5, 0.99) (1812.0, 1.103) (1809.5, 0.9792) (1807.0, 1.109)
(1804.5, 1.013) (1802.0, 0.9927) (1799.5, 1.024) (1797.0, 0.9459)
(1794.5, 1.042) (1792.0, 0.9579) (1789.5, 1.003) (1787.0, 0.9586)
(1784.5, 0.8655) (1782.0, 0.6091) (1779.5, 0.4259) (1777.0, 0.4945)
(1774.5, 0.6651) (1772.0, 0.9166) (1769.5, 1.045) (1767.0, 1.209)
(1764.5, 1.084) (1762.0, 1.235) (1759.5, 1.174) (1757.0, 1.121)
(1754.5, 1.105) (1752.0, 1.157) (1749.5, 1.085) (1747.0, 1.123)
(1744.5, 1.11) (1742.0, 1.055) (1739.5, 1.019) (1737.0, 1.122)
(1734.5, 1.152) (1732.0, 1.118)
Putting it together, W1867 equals -2.2 km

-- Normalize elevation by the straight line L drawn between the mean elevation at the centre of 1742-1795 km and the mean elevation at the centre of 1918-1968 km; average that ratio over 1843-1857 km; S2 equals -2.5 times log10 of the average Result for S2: -0.08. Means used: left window 0.972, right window 1.24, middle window 1.18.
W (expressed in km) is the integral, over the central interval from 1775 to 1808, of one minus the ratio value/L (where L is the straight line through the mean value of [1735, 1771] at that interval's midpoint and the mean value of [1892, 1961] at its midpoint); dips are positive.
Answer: 7.6 km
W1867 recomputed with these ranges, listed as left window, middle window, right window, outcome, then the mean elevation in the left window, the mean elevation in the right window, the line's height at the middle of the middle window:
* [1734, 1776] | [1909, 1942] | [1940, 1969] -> 1.9 km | 1.08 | 1.29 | 1.26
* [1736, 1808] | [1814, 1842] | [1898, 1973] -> -0.6 km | 0.988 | 1.23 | 1.07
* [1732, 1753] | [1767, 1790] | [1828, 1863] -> 6.7 km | 1.1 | 1.15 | 1.12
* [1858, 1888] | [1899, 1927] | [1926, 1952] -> 1.2 km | 1.17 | 1.23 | 1.2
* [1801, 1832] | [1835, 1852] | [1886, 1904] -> -0.9 km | 1.06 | 1.17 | 1.1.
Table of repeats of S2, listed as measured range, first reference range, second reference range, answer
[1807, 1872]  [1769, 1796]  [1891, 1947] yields -0.16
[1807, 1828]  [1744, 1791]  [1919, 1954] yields -0.03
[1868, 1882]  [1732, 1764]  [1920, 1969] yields 0.02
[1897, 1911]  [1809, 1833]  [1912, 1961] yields 0.02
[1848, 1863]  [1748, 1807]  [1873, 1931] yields -0.08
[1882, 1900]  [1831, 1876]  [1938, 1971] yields 0.03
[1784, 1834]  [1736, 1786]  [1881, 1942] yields 0.01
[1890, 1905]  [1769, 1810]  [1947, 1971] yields -0.01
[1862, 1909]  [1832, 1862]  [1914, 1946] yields 0.01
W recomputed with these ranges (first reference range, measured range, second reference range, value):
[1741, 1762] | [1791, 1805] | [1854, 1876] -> 1.8 km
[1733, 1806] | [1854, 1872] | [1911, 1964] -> -0.8 km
